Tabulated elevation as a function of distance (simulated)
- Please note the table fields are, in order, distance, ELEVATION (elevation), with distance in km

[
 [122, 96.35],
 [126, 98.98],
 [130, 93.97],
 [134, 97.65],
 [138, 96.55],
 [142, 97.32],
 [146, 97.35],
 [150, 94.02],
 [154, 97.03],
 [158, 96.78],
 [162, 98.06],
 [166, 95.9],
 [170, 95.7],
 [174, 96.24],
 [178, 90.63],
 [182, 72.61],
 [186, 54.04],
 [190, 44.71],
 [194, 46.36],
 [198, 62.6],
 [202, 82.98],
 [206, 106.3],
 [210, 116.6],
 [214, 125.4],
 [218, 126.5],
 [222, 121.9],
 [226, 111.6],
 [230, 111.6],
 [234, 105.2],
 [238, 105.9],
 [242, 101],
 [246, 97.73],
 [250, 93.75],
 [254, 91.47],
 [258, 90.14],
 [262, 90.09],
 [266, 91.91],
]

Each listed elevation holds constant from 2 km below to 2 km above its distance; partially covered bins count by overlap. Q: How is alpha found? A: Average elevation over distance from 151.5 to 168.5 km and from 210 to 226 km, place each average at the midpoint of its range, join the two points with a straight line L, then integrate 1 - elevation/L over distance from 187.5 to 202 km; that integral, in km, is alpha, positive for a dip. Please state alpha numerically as 7.3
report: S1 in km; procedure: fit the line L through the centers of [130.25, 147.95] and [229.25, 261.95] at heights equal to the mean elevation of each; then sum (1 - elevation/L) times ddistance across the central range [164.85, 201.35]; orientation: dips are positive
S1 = 9.2 km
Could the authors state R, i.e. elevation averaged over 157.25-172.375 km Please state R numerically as 96.6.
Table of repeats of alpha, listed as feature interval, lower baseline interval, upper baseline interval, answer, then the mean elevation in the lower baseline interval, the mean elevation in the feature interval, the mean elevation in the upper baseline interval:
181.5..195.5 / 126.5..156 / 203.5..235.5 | 7.1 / 96.4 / 52.8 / 115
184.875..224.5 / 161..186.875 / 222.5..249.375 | 3.1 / 87.1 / 89.8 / 106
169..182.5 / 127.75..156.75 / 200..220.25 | 1.8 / 96.3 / 90.1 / 112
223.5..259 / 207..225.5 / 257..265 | 0.8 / 121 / 102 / 90.3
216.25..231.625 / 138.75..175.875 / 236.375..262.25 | -3.5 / 96.5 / 118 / 96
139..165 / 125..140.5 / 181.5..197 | -4.9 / 96.7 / 96.7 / 53.2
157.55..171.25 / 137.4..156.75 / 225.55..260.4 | 0.1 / 96.5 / 96.6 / 100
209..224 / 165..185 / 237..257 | -4.8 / 88.1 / 123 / 97.2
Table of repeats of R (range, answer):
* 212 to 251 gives 110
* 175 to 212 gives 75.8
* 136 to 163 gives 96.7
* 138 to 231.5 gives 93.1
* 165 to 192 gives 77.9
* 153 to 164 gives 97.3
